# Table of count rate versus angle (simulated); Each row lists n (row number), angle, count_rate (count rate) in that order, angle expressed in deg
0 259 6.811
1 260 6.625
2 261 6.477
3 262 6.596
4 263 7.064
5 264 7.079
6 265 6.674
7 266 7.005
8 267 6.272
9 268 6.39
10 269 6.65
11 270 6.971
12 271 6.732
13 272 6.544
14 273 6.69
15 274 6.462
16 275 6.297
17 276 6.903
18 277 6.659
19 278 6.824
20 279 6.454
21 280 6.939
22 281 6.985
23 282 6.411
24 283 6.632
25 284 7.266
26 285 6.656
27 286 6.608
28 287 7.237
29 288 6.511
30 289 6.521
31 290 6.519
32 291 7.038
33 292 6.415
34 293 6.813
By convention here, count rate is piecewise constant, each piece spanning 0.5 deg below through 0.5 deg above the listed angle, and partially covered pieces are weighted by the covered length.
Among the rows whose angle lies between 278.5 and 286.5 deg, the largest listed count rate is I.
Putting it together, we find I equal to 7.266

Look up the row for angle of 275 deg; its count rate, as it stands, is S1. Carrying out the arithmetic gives 6.297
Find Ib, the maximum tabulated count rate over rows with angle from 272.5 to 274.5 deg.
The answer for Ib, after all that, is 6.69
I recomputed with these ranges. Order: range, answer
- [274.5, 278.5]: 6.903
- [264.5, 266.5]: 7.005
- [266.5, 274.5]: 6.971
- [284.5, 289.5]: 7.237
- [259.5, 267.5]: 7.079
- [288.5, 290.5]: 6.521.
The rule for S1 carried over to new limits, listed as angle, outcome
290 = 6.519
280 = 6.939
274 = 6.462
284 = 7.266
